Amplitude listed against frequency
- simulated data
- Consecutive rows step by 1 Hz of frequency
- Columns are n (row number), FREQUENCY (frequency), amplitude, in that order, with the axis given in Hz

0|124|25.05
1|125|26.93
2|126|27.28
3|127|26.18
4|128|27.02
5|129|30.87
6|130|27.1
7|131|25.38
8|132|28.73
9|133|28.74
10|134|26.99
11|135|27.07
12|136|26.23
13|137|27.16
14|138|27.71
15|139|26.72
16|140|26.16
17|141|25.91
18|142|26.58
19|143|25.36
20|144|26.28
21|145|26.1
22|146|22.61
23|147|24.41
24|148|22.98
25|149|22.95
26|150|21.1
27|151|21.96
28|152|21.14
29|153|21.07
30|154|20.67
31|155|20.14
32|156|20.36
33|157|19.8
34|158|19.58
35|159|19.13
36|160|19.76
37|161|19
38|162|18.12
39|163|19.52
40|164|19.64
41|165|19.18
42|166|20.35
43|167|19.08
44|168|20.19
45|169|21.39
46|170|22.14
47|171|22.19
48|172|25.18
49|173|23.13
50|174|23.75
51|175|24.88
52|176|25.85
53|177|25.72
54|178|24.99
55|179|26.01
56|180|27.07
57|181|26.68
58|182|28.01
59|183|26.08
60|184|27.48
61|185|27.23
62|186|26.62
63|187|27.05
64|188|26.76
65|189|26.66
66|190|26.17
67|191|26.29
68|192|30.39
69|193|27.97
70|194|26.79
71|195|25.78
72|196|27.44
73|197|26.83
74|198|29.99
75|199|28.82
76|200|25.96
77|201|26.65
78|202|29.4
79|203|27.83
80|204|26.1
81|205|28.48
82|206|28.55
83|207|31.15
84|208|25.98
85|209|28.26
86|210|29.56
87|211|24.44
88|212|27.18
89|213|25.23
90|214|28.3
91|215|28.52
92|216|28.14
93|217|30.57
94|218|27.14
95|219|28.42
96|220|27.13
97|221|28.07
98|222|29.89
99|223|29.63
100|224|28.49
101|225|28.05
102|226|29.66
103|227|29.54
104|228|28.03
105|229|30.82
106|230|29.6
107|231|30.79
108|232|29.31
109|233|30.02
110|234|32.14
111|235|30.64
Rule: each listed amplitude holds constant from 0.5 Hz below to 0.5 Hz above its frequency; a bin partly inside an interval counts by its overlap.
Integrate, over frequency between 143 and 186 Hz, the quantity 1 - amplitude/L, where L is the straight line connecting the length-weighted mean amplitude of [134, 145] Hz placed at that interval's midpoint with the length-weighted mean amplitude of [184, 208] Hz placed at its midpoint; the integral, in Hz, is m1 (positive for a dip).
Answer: 6.7 Hz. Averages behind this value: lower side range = 26.5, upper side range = 27.6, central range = 22.8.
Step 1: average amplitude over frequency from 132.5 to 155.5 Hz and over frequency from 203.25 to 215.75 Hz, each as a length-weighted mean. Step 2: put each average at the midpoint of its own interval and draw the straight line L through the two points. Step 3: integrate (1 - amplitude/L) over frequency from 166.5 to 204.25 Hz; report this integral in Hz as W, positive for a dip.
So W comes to 0.86 Hz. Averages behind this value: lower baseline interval 24.6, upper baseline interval 27.7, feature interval 26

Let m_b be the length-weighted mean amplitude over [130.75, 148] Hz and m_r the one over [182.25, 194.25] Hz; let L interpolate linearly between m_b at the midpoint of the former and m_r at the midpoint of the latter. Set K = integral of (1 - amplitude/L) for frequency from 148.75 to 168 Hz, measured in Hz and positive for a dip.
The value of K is 4.71 Hz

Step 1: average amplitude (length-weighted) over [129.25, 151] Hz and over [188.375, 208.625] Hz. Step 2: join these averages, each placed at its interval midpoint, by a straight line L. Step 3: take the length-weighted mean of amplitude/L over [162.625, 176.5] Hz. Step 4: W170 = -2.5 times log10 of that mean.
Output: 0.216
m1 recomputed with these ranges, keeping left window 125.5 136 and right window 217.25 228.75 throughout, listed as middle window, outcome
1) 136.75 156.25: 2.67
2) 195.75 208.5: 0.19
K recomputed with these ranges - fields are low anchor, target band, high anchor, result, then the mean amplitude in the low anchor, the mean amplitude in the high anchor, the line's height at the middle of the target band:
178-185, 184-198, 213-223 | 0.00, 26.8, 28.4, 27.2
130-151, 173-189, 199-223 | 0.47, 25.7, 27.9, 27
